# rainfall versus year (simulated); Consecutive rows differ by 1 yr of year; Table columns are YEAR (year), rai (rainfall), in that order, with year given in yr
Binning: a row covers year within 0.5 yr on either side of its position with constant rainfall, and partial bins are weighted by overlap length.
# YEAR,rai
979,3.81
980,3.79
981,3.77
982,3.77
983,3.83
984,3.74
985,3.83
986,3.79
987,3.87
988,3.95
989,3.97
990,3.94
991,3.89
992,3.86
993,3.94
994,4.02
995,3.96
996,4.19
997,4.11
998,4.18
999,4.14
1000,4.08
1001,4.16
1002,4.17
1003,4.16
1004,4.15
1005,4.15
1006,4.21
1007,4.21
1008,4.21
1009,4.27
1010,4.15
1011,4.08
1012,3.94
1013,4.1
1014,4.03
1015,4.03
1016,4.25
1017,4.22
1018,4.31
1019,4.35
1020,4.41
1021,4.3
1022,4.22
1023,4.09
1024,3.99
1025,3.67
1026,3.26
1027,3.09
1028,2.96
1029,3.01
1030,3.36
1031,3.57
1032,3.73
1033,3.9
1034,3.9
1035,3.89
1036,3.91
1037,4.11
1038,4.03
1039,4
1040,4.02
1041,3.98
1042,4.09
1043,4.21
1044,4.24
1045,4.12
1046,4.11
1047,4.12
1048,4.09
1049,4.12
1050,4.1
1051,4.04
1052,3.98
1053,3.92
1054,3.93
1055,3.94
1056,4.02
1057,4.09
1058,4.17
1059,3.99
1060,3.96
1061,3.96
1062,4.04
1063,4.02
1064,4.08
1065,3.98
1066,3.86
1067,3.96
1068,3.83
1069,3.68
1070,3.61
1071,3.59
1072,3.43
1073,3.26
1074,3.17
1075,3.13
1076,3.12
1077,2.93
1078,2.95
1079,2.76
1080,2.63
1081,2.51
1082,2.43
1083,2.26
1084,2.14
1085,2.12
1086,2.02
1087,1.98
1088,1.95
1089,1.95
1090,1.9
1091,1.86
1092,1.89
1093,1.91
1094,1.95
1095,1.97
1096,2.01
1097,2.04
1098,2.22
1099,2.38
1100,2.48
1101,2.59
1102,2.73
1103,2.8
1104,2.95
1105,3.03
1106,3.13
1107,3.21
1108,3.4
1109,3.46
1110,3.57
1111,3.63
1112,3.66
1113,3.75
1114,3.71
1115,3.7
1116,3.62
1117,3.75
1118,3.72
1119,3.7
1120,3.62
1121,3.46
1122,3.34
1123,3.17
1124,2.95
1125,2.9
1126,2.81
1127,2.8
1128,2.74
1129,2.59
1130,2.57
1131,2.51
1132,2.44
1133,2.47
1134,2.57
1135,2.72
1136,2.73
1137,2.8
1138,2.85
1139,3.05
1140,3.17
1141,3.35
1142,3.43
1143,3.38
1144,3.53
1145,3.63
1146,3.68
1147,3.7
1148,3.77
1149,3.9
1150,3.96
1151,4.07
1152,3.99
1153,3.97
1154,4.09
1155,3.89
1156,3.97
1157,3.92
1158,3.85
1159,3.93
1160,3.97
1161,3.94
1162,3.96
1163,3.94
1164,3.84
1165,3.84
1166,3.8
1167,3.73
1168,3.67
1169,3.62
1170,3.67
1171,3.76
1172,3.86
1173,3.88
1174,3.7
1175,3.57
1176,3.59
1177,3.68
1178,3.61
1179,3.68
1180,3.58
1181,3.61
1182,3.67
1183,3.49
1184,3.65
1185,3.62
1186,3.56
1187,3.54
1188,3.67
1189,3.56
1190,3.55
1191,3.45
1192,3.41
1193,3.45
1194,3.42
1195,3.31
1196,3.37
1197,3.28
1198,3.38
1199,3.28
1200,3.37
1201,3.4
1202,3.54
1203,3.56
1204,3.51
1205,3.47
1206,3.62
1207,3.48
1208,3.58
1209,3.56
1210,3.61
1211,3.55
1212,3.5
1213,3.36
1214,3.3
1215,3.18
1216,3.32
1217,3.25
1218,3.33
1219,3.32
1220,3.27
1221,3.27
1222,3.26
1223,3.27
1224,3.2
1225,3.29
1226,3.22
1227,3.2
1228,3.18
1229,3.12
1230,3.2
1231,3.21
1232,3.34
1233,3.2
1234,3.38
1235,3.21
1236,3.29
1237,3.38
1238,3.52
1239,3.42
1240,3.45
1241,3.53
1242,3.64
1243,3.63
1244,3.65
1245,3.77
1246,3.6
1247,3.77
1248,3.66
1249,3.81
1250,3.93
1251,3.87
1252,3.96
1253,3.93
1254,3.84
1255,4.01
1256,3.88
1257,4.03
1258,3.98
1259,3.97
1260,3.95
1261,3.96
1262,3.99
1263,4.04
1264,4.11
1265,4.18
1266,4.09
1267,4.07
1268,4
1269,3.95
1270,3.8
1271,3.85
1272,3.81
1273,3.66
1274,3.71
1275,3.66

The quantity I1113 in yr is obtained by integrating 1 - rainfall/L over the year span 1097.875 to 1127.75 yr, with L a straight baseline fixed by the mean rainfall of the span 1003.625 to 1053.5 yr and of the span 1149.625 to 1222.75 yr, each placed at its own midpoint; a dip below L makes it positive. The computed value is 4.5 yr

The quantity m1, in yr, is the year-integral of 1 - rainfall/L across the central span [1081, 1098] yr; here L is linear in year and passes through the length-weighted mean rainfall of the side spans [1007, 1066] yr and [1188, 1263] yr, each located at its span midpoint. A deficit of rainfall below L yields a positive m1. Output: 8.0 yr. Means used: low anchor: 3.98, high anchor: 3.51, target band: 2.04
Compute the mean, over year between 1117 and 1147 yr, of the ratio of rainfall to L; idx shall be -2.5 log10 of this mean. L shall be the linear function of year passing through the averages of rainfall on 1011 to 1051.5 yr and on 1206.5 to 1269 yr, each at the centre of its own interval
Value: 0.22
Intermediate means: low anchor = 3.95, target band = 3.08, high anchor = 3.58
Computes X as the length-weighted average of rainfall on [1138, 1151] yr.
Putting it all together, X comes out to 3.54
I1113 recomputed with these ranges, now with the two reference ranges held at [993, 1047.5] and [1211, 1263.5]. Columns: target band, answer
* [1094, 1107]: 4.4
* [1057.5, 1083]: 2.9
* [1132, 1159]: 1.9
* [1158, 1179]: -0.5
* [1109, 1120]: 0.4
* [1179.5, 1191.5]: 0.2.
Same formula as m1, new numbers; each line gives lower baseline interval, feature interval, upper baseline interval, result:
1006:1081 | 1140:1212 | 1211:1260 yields -0.8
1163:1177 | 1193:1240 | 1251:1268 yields 6.3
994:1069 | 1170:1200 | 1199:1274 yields 1.1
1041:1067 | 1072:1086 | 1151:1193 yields 4.4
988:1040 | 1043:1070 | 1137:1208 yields -0.9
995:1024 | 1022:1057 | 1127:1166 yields 1.1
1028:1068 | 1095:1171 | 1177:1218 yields 7.3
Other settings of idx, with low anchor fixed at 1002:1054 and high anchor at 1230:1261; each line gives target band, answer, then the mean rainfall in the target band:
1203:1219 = 0.082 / 3.44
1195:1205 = 0.097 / 3.41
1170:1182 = 0.024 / 3.68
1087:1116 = 0.387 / 2.71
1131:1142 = 0.327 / 2.83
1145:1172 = -0.019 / 3.86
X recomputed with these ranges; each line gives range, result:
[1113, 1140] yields 3.06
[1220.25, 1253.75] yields 3.47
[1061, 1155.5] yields 3.08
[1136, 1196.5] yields 3.64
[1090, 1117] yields 2.83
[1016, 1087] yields 3.66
